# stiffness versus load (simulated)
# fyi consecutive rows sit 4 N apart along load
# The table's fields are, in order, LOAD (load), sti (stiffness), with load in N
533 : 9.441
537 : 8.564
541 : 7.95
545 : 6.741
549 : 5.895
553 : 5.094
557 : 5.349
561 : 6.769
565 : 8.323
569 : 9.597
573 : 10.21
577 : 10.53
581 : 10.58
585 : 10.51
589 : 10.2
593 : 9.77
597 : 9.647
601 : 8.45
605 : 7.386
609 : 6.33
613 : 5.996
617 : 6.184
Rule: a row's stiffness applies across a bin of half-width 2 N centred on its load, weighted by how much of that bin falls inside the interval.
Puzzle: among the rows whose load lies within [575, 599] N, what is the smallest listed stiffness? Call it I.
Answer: 9.647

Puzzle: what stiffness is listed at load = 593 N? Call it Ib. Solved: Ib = 9.77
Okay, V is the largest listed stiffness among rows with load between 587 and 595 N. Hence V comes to 10.2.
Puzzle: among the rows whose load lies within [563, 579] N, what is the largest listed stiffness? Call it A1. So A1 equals 10.53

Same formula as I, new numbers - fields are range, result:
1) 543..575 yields 5.094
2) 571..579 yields 10.21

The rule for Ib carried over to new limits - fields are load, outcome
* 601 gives 8.45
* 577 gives 10.53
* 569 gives 9.597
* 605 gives 7.386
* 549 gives 5.895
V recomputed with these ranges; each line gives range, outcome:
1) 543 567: 8.323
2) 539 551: 7.95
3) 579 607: 10.58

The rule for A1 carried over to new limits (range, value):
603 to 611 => 7.386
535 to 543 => 8.564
